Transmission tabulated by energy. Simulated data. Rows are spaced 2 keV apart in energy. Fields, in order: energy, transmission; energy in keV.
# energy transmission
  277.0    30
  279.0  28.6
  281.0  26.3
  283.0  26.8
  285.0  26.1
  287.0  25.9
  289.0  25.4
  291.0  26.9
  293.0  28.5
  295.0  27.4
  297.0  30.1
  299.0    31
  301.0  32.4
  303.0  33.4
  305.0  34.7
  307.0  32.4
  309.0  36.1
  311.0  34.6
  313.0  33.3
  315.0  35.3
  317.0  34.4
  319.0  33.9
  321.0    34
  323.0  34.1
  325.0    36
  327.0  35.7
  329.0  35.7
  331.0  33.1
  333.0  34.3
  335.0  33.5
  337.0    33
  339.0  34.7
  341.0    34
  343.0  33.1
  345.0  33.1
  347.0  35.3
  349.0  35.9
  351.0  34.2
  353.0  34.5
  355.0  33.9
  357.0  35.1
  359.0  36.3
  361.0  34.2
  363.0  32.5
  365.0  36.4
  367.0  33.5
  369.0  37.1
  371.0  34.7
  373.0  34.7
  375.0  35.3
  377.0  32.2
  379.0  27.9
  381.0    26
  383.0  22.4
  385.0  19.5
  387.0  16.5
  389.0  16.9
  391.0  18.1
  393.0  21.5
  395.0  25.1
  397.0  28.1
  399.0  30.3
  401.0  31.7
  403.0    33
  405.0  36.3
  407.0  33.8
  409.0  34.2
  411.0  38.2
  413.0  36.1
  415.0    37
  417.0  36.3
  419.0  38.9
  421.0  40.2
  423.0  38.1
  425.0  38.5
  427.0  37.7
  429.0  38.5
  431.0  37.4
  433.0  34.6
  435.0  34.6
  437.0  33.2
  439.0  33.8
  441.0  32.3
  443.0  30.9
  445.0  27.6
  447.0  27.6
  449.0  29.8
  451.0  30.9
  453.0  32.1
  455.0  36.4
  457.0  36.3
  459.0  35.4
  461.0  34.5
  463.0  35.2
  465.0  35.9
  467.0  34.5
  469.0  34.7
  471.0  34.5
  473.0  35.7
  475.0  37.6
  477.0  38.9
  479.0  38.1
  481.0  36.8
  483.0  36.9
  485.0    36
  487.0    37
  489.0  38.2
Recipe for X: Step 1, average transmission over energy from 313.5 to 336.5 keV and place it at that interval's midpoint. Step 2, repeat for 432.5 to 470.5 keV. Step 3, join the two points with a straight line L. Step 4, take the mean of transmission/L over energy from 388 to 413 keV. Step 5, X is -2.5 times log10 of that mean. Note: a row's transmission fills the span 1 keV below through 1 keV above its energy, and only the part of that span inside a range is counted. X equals 0.15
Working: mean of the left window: 34.5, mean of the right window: 33.2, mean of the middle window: 29.2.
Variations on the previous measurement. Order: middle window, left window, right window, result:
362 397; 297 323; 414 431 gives 0.30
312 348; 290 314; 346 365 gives -0.03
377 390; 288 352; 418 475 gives 0.45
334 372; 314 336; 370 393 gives -0.15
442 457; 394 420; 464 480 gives 0.14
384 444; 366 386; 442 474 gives -0.01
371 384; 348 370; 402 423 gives 0.18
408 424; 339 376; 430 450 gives -0.14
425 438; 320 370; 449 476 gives -0.05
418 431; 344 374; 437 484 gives -0.12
